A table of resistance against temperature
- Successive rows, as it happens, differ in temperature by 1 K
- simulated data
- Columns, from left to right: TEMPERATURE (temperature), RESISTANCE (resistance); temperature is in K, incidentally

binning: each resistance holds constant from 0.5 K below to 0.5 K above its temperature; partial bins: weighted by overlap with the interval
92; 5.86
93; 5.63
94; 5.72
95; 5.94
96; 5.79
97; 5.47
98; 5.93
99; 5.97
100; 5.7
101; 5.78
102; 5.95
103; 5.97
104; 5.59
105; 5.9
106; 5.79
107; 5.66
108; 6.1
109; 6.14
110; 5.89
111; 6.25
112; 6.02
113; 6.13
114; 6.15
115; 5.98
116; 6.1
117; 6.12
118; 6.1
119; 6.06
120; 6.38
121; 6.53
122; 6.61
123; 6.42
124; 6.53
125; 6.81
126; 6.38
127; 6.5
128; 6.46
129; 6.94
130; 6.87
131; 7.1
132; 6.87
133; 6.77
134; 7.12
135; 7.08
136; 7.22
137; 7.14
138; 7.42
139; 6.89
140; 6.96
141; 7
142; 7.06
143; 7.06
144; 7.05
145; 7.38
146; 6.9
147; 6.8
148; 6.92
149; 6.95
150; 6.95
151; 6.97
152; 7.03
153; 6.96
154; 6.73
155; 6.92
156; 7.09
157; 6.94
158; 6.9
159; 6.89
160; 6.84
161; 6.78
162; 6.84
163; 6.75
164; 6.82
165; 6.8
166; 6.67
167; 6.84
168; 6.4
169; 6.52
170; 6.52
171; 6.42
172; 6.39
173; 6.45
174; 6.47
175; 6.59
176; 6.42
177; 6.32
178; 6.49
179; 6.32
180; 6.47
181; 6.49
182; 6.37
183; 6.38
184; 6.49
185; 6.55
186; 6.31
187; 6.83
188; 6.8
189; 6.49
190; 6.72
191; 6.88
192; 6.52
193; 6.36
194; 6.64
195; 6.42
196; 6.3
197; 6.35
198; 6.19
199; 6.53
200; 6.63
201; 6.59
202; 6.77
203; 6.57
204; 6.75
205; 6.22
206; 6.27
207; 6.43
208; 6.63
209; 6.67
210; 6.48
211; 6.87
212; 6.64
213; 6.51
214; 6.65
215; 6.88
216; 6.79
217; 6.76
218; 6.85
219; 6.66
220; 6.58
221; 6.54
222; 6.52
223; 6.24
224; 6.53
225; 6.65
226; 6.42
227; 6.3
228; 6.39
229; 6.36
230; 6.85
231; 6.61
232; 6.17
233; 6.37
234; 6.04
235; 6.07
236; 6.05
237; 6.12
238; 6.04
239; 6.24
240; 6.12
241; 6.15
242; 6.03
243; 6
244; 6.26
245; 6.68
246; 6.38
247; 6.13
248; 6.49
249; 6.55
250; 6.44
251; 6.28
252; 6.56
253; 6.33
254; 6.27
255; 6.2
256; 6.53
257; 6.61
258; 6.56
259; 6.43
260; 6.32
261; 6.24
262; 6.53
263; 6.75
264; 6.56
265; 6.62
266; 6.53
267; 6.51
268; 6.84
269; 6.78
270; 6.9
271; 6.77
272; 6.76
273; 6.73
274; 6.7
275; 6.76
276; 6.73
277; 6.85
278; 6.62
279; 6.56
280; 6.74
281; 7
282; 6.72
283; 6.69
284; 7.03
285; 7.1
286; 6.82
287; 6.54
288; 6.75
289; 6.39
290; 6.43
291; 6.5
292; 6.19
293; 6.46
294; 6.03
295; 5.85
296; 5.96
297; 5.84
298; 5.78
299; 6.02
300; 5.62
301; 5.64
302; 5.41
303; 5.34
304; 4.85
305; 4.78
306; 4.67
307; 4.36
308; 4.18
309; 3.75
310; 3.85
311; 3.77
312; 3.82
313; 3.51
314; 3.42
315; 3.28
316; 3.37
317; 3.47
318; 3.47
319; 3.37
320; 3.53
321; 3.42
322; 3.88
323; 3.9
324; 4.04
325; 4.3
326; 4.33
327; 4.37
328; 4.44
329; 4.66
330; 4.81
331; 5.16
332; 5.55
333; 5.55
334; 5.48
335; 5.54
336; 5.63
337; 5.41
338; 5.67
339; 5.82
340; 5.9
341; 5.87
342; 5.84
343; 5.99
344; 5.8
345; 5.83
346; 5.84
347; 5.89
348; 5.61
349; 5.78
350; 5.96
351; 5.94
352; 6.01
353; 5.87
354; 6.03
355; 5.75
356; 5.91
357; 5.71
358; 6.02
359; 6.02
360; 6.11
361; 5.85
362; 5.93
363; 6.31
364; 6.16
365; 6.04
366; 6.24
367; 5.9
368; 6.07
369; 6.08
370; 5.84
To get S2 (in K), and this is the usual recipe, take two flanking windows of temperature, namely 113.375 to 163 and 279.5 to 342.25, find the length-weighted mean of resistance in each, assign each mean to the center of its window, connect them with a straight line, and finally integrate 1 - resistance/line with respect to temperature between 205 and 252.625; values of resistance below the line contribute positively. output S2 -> -3.9 K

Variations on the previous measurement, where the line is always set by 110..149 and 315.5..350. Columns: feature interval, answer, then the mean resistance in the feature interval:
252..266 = -2.2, 6.46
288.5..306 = -1.8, 5.8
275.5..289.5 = -3.6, 6.75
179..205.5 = -1.6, 6.52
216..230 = -1.6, 6.54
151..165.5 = -1.0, 6.88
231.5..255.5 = -2.3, 6.25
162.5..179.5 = -0.6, 6.54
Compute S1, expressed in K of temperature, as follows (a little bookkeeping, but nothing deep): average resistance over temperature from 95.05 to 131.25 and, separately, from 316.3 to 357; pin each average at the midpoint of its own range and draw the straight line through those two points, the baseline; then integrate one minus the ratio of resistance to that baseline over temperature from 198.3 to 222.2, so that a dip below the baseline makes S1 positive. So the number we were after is -3.8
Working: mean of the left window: 6.16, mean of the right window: 5.14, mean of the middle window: 6.61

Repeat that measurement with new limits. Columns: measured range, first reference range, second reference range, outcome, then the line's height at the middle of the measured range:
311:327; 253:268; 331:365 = 6.21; 6.05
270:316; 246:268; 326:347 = 2.06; 6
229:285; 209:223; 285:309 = -2.80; 6.19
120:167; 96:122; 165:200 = -4.86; 6.23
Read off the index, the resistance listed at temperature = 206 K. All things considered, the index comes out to 6.27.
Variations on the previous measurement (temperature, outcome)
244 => 6.26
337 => 5.41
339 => 5.82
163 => 6.75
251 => 6.28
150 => 6.95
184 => 6.49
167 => 6.84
